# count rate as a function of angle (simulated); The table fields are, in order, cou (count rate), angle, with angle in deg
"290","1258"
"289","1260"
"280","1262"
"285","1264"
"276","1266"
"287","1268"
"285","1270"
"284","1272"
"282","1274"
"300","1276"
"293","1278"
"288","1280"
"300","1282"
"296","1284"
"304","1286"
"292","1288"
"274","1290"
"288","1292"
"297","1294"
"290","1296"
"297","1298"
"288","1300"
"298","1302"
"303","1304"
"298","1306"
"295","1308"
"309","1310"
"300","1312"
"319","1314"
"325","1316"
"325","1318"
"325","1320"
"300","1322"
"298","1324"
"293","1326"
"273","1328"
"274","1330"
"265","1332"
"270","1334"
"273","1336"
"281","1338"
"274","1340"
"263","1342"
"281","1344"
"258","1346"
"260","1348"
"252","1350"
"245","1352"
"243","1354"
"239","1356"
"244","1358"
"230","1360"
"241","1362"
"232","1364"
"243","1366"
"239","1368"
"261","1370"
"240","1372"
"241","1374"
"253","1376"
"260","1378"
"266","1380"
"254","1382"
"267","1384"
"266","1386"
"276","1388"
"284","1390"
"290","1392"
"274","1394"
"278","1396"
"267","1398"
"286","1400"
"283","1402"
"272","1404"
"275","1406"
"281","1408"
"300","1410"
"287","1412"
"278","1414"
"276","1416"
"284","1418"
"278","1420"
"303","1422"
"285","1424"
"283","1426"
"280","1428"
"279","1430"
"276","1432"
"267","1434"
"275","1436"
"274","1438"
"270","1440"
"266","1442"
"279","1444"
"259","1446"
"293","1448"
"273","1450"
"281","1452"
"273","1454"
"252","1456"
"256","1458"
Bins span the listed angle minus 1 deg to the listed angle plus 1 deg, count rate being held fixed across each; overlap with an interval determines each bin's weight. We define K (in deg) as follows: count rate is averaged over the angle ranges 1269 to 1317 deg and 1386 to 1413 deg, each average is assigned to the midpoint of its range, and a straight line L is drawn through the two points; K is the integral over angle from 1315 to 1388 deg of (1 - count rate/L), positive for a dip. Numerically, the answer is 5.61 deg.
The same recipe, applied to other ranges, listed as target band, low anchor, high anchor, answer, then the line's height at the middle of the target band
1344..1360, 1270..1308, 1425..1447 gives 2.0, 284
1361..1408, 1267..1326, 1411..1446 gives 3.5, 285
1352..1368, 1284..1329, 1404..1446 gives 2.8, 290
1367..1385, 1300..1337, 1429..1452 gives 2.0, 286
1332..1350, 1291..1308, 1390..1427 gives 1.3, 290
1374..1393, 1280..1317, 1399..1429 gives 1.3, 287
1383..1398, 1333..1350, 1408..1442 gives 0.0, 276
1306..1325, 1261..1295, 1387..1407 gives -1.6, 286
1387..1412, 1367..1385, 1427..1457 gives -1.9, 260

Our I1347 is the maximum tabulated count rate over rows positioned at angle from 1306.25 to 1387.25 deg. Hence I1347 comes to 325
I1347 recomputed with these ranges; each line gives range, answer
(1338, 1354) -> 281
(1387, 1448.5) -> 303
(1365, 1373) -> 261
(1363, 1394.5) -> 290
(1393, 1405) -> 286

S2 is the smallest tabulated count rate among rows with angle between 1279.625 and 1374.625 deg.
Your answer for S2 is 230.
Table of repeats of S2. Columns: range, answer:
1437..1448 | 259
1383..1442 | 266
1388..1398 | 267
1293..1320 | 288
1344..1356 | 239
